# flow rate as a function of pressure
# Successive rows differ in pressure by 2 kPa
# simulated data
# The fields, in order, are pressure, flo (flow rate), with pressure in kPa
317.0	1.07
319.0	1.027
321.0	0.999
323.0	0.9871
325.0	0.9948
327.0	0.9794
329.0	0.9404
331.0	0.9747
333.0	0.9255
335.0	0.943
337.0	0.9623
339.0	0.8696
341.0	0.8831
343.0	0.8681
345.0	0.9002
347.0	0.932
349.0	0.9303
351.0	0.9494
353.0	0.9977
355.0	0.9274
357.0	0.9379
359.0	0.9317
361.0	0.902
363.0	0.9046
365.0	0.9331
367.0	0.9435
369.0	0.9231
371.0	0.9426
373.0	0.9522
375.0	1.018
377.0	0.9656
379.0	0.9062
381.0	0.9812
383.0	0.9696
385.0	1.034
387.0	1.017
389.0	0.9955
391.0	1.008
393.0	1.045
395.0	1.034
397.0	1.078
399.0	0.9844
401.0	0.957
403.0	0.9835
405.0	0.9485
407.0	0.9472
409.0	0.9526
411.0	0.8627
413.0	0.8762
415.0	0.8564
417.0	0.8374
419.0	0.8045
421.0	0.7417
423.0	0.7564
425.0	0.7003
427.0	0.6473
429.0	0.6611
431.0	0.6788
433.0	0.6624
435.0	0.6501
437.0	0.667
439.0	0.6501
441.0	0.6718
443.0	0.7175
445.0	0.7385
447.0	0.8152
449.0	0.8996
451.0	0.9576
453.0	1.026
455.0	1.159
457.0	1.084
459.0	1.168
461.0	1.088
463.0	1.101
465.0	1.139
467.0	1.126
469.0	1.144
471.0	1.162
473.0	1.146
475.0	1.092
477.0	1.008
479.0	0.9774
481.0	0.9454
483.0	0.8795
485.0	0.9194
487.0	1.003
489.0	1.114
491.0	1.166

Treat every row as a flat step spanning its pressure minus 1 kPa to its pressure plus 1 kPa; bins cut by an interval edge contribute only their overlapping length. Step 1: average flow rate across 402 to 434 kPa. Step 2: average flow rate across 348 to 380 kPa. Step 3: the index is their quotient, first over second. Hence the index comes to 0.86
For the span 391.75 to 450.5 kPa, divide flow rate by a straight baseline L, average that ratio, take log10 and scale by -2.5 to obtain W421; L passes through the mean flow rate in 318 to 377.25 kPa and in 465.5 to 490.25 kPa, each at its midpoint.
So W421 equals 0.21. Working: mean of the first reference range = 0.945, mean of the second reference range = 1.05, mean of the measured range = 0.824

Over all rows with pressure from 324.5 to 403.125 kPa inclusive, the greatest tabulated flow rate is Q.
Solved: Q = 1.078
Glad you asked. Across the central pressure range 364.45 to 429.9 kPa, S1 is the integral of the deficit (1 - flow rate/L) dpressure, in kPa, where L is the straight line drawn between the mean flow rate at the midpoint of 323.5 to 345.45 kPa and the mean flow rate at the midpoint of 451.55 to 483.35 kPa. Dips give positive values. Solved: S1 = 5.4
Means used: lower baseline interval 0.933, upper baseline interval 1.08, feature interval 0.917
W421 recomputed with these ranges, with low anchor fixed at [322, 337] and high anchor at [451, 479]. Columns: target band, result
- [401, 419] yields 0.156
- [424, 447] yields 0.489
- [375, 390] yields 0.036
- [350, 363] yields 0.059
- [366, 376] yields 0.055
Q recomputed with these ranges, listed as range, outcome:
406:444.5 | 0.9526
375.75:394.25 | 1.045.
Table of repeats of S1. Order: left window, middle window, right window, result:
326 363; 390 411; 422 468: -2.3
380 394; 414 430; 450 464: 4.5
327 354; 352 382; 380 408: 0.6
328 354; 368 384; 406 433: -1.7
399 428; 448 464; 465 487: -1.3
